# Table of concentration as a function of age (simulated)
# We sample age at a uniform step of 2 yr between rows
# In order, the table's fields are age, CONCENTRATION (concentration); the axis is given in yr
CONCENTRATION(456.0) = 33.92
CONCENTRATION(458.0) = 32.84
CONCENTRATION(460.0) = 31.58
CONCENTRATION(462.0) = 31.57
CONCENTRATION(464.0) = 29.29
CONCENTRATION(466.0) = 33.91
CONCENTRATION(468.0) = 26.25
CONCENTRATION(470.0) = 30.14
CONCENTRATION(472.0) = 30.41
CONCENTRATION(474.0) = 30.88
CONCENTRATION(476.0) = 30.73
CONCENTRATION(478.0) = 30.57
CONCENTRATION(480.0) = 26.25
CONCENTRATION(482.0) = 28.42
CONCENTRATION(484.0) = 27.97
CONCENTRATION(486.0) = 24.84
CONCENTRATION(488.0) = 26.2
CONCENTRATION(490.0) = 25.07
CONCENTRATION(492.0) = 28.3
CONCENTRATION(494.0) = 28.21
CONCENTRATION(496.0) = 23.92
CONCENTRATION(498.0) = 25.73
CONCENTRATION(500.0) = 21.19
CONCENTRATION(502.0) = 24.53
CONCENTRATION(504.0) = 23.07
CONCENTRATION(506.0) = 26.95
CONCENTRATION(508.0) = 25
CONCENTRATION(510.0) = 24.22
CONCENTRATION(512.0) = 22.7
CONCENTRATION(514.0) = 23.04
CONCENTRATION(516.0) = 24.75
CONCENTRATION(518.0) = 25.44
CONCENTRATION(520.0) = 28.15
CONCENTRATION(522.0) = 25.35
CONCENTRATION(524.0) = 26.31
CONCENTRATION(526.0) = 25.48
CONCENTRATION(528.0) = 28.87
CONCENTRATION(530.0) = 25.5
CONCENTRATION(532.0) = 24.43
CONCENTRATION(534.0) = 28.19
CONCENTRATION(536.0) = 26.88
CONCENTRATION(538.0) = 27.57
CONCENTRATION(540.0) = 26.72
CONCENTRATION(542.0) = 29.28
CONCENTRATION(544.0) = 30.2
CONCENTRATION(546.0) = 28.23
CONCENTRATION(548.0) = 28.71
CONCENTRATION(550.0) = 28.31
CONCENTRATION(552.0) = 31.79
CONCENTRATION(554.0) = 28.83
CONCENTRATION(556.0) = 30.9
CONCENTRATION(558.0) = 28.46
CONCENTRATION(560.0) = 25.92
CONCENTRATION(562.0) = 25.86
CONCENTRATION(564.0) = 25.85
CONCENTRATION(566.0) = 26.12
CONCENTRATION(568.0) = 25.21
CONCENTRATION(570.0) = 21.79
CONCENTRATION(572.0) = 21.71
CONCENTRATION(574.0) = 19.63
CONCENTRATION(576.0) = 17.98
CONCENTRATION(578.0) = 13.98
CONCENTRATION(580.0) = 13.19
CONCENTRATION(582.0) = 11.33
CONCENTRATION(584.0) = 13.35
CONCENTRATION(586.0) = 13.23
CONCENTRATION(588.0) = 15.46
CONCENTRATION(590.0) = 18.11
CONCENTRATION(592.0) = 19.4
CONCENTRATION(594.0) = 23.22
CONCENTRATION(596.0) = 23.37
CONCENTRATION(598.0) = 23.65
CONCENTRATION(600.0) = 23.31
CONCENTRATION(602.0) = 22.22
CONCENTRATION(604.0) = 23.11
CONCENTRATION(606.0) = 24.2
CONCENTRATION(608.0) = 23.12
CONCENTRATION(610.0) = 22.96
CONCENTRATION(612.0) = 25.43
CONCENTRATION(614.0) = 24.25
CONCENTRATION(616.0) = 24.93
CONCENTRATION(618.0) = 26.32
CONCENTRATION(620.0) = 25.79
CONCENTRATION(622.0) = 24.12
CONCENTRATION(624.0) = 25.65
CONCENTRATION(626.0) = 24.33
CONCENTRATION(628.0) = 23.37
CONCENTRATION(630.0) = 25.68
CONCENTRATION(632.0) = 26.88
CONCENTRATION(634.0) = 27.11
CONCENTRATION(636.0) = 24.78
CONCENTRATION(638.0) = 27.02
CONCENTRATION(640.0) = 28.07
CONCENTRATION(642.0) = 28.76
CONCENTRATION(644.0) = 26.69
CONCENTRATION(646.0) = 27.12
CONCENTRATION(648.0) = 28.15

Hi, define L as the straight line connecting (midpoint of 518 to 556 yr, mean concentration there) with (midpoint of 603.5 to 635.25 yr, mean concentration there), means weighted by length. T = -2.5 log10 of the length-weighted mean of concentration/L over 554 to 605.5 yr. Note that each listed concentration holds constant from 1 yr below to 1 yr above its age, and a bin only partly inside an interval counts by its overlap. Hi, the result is 0.23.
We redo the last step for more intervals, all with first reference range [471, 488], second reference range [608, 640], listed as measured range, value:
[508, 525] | 0.113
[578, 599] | 0.447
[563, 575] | 0.138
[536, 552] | -0.056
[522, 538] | 0.037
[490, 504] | 0.125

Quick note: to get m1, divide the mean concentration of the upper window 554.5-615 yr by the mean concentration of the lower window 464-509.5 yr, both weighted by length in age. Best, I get 0.79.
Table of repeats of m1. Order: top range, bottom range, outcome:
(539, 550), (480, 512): 1.12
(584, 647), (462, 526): 0.89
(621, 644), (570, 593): 1.59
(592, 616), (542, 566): 0.82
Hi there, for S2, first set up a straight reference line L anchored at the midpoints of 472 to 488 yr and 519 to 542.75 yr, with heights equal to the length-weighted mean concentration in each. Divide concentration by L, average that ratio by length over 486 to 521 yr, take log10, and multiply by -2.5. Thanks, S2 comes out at 0.110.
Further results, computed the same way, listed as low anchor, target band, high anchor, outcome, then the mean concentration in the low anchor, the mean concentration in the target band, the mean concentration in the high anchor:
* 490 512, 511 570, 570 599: -0.25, 25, 26.9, 17.8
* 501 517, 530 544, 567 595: -0.25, 24.3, 27.3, 17.7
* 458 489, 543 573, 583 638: -0.07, 29.4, 27.2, 22.9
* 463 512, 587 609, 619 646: 0.21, 27.1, 21.7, 26.1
